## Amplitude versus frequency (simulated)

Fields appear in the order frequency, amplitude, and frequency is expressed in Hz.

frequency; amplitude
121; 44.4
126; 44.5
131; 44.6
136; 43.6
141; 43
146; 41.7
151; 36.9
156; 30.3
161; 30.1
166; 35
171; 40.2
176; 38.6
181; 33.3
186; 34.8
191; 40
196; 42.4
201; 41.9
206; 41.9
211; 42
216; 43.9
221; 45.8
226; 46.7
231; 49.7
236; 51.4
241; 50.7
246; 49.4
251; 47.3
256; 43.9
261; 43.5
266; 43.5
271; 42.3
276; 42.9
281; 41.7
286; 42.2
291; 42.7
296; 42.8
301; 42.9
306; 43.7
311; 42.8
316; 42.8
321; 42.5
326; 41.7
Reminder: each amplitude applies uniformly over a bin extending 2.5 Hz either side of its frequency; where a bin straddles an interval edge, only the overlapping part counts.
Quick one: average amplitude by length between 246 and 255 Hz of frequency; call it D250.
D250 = 47.3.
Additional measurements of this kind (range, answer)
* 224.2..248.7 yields 49.6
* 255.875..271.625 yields 43.3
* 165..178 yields 38.2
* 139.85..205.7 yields 37.6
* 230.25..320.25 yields 44.6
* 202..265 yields 46.2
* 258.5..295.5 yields 42.7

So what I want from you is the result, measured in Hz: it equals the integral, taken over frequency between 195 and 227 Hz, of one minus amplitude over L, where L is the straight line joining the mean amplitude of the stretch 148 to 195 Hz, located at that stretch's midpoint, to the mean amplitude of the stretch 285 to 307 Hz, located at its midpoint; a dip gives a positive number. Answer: -4.55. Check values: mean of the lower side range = 35.8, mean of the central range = 43.4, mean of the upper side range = 42.8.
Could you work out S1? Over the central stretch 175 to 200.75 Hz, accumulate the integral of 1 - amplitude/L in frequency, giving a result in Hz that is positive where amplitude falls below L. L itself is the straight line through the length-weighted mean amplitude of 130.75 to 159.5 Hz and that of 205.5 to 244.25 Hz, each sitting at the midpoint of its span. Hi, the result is 3.1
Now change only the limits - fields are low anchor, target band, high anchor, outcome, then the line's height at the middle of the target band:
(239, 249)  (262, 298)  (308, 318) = 2.8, 46.2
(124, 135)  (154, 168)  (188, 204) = 3.6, 42.9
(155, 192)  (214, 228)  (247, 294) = -2.2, 39.3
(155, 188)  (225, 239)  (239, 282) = -2.6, 41.8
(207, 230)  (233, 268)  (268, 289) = -3.0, 43.5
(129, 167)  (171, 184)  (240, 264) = 1.2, 40.6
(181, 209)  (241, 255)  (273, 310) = -2.4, 41.3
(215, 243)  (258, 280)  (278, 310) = 0.9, 44.8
